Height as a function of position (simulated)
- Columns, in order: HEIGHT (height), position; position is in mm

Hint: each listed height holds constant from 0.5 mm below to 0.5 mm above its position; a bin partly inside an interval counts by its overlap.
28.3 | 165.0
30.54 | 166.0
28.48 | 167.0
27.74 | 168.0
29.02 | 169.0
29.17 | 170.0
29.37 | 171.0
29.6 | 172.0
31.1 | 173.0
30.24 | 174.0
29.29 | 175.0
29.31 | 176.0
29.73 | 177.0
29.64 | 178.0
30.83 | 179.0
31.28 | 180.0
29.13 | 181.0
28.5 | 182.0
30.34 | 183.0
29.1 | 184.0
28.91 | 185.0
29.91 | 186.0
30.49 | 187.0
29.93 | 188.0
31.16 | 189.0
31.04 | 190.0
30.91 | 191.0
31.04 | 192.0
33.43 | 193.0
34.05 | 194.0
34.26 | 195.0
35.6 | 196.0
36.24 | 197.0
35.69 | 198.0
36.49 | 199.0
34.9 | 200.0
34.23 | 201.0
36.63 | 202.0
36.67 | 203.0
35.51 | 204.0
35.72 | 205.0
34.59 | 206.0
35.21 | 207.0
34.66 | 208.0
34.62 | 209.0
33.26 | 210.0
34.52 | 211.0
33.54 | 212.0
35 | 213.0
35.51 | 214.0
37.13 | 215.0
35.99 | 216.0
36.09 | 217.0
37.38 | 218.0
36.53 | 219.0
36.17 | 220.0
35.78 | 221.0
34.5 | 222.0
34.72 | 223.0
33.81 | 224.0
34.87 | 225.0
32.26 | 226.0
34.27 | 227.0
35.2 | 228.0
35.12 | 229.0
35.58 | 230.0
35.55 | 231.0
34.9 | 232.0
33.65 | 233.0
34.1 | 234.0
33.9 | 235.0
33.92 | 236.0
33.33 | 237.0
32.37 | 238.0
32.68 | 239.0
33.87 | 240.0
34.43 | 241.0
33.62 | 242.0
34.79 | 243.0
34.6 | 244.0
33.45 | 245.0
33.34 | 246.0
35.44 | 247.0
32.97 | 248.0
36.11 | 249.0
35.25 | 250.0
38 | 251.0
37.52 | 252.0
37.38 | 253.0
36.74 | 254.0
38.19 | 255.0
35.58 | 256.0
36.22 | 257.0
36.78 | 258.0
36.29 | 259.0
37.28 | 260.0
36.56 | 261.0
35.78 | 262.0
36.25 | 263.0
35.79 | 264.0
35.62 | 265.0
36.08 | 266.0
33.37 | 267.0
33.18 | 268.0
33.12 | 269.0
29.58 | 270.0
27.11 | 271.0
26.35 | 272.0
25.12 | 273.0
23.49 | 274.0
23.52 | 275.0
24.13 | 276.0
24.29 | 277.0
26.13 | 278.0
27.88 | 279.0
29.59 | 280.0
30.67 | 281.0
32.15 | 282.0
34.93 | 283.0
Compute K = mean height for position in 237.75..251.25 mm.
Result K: 34.3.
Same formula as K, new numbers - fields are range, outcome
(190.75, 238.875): 34.8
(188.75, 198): 33.3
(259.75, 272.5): 33.5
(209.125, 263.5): 35.1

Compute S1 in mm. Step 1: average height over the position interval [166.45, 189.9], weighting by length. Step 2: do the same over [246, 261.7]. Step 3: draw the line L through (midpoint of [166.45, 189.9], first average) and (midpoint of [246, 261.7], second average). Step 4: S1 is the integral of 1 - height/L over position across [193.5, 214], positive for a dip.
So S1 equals -2.03 mm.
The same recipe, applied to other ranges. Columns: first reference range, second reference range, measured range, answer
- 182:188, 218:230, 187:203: -1.4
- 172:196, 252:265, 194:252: -2.1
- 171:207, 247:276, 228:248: -0.6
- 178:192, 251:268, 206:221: -1.3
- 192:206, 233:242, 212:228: -0.5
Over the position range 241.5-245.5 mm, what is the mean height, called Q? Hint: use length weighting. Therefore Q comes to 34.1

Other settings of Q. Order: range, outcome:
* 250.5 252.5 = 37.8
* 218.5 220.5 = 36.4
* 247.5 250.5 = 34.8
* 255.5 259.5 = 36.2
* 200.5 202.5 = 35.4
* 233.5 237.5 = 33.8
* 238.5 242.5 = 33.6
